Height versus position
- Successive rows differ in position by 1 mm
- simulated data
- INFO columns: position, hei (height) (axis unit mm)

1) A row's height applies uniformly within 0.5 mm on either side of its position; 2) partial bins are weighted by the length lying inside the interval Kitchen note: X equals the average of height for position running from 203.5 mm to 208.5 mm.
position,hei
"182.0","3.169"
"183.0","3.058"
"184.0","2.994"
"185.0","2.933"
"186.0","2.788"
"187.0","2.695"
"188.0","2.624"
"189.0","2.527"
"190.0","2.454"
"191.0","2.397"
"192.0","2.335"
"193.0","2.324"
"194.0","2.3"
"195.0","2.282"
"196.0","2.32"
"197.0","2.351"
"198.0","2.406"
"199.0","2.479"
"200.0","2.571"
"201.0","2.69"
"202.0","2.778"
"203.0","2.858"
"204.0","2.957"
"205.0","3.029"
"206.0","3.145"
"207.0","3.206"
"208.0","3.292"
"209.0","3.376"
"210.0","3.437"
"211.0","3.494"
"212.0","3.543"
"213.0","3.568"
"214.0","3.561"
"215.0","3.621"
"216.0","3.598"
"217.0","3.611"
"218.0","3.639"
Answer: 3.13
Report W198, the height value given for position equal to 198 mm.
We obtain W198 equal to 2.406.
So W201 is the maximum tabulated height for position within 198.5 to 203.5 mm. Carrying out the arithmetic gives 2.858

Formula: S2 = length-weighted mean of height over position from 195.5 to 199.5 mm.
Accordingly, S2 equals 2.39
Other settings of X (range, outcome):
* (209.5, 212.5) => 3.49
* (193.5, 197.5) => 2.31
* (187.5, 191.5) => 2.5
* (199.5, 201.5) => 2.63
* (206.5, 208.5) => 3.25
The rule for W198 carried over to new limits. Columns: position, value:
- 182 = 3.169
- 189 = 2.527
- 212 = 3.543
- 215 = 3.621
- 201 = 2.69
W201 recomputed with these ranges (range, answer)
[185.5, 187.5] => 2.788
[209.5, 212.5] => 3.543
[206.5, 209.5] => 3.376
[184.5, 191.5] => 2.933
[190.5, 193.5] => 2.397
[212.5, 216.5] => 3.621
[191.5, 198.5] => 2.406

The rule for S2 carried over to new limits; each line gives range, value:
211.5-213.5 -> 3.56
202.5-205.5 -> 2.95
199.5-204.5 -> 2.77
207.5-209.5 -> 3.33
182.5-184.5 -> 3.03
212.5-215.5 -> 3.58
